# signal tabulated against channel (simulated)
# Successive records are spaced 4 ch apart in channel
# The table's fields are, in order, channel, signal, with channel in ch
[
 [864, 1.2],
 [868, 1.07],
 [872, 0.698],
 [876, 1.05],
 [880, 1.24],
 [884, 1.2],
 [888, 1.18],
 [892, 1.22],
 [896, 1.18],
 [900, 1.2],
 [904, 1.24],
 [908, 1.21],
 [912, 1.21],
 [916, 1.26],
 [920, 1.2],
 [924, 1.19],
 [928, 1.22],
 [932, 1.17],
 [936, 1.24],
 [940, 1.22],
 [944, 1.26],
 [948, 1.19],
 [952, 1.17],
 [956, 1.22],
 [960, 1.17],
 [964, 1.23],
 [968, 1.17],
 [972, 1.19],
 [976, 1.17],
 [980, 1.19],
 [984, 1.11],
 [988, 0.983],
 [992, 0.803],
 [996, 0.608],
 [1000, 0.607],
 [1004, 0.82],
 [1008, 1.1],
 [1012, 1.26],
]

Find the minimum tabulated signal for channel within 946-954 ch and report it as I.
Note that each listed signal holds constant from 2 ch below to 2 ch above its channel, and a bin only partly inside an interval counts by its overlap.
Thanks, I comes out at 1.17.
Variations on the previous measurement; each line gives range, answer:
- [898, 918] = 1.2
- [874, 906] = 1.05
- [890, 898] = 1.18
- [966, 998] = 0.608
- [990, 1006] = 0.607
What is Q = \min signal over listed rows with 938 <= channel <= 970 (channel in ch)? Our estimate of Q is 1.17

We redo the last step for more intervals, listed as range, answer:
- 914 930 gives 1.19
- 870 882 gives 0.698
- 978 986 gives 1.11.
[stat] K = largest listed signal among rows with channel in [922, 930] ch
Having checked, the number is 1.22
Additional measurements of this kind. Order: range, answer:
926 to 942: 1.24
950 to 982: 1.23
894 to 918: 1.26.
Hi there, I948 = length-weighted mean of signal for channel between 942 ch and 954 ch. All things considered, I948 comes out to 1.21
